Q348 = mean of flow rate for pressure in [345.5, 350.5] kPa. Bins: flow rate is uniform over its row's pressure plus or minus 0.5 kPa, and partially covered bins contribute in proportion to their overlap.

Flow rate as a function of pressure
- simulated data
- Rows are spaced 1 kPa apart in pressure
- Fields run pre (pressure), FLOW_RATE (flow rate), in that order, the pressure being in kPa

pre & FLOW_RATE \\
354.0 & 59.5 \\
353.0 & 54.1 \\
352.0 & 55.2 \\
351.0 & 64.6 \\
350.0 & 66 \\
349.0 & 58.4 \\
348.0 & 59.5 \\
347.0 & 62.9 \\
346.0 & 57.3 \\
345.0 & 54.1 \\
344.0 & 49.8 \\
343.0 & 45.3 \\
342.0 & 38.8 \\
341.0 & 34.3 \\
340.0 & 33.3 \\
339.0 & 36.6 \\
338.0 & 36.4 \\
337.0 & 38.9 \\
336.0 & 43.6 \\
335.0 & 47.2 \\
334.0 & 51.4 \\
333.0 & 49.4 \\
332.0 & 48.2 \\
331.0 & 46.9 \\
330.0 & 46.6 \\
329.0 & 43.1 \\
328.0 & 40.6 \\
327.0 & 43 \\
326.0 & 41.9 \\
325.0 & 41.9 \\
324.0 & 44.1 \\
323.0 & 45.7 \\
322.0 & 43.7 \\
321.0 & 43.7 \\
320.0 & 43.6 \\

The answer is 60.8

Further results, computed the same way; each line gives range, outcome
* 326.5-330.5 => 43.3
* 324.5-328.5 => 41.9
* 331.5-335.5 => 49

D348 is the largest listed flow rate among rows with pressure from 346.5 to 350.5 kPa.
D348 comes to 66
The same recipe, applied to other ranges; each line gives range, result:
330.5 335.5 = 51.4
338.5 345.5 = 54.1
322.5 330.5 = 46.6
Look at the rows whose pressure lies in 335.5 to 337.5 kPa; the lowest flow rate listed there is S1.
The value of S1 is 38.9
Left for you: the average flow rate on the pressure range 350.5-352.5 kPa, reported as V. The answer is 59.9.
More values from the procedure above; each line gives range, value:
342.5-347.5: 53.9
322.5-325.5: 43.9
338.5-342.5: 35.8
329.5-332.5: 47.2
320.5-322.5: 43.7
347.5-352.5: 60.7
